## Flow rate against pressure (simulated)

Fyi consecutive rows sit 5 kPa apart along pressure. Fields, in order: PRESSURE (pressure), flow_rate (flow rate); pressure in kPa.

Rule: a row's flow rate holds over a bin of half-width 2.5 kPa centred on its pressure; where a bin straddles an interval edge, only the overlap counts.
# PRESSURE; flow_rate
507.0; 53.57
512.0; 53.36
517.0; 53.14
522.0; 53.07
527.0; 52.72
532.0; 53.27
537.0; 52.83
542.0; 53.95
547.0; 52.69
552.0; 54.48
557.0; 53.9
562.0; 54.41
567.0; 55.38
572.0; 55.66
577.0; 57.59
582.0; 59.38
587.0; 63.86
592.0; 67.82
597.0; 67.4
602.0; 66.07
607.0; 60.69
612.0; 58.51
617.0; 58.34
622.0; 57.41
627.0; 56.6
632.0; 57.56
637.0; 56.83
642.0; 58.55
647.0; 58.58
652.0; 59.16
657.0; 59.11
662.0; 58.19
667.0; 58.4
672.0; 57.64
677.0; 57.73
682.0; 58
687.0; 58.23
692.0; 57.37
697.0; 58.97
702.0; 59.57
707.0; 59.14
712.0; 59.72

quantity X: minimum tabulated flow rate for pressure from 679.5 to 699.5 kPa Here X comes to 57.37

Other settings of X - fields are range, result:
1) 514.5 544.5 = 52.72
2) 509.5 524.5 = 53.07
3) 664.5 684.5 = 57.64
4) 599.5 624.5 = 57.41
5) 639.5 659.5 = 58.55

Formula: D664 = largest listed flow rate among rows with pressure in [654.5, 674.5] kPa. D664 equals 59.11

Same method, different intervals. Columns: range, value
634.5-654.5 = 59.16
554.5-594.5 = 67.82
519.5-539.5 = 53.27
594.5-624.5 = 67.4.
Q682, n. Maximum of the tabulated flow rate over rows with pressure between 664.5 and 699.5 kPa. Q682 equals 58.97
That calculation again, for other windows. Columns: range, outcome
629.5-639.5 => 57.56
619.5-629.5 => 57.41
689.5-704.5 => 59.57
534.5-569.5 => 55.38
